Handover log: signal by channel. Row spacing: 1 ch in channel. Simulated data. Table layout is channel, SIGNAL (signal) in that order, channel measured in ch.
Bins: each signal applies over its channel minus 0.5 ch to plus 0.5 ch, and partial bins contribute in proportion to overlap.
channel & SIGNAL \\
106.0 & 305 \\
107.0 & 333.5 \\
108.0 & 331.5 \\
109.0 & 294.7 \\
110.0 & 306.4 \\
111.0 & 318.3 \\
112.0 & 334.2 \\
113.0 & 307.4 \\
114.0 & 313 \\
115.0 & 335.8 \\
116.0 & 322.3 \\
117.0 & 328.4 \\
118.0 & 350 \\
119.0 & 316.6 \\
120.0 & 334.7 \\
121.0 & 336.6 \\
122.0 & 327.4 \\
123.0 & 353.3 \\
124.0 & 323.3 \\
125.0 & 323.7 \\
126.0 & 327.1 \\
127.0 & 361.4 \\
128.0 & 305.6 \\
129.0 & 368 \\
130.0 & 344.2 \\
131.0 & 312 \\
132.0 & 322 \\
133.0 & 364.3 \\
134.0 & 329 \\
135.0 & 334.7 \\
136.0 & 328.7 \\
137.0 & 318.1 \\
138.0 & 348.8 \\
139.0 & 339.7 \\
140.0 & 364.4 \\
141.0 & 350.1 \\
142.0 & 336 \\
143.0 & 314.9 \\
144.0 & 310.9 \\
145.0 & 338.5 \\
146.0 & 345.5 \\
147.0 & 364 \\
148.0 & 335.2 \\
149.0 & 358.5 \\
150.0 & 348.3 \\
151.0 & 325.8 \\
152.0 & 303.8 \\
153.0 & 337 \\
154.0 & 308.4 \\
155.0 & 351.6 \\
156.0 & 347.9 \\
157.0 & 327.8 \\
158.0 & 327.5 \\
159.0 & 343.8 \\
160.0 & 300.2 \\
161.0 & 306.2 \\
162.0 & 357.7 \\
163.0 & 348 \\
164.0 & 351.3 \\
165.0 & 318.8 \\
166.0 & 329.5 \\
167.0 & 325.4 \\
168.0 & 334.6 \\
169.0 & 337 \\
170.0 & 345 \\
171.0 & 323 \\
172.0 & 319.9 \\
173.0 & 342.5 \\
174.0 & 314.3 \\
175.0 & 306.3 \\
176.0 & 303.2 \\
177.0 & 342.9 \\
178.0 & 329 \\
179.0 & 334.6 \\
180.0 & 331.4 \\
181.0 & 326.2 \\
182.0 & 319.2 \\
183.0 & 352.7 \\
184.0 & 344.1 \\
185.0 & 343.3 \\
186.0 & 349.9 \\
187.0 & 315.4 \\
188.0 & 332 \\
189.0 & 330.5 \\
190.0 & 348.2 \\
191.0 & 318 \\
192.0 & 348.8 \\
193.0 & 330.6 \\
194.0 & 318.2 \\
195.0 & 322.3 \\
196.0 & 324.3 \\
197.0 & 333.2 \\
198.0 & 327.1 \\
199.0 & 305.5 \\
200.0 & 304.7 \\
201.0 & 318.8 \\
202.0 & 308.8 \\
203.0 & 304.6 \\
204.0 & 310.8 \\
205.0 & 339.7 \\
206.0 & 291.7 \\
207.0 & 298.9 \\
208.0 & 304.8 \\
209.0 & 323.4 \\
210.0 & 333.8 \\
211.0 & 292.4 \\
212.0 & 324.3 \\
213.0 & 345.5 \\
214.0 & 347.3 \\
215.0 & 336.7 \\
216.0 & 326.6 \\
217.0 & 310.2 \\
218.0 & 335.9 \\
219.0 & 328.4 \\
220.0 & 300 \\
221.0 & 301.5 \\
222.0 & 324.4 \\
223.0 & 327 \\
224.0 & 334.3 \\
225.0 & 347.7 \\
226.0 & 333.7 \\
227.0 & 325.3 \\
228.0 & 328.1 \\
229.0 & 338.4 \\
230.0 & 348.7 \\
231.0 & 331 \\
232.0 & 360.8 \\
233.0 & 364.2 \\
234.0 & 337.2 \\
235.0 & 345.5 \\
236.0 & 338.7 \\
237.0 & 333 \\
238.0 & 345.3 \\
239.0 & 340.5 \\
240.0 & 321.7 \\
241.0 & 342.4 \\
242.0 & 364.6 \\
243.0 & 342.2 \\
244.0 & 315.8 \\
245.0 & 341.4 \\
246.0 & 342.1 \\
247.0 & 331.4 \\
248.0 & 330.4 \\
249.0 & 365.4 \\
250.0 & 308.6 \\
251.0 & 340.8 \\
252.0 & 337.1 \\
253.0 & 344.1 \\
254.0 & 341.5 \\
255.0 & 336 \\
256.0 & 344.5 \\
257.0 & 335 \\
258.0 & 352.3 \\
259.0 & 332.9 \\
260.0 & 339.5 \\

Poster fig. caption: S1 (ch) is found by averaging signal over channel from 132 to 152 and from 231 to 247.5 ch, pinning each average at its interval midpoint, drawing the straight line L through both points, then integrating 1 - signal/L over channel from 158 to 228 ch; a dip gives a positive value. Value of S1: 2.8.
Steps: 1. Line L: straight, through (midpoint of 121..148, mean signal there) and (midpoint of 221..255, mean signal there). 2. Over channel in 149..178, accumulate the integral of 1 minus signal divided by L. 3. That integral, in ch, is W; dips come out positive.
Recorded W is 0.60 ch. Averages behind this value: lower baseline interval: 337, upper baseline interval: 338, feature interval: 330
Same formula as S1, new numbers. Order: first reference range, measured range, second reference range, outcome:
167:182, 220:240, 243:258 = -0.1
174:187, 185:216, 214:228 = 0.5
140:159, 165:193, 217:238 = 0.3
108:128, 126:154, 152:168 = -0.6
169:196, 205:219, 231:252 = 0.6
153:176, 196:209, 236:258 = 0.8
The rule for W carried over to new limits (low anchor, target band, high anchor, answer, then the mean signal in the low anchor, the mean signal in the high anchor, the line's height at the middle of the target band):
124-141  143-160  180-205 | -0.02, 337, 327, 334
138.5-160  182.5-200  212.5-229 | 0.03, 336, 329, 332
